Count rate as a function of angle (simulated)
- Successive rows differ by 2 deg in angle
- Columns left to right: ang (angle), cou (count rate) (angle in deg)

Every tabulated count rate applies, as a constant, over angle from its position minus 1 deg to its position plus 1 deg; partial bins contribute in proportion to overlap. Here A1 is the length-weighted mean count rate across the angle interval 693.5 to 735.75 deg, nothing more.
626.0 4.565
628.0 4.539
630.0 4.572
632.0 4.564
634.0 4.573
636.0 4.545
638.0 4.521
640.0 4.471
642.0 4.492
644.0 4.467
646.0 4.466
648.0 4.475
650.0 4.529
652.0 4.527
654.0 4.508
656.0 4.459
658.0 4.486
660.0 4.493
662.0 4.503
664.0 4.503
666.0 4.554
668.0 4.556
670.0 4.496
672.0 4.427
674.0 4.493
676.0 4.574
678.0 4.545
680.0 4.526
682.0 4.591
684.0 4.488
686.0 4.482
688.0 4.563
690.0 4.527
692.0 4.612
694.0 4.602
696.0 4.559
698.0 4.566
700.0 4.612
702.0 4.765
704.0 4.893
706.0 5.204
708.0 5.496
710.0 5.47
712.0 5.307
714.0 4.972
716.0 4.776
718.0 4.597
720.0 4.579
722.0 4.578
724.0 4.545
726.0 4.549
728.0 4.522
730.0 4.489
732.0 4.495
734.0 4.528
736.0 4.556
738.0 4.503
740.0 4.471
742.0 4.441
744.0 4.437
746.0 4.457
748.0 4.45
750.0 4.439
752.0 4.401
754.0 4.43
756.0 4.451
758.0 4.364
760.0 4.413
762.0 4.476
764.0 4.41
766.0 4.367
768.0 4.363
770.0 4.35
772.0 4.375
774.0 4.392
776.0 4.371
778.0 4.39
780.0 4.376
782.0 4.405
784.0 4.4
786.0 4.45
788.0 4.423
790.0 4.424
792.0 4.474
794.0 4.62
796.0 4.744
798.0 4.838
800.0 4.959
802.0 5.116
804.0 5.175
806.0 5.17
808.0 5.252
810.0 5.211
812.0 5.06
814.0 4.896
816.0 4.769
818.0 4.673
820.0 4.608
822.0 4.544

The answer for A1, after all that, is 4.77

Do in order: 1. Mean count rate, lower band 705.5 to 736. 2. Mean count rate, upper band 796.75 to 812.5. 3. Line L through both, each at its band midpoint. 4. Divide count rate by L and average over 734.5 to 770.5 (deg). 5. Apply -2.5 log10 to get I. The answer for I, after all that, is 0.11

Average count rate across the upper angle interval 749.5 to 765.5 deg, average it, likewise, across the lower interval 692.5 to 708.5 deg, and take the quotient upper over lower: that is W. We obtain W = 0.92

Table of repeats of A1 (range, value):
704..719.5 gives 5.09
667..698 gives 4.54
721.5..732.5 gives 4.53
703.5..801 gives 4.58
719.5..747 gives 4.51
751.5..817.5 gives 4.62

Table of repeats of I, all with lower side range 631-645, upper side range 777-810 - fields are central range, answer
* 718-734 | 0.02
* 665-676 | 0.01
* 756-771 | 0.07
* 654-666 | 0.01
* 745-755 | 0.05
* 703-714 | -0.14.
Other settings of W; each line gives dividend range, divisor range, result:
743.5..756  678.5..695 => 0.98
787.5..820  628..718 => 1.05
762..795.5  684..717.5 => 0.92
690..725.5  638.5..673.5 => 1.07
